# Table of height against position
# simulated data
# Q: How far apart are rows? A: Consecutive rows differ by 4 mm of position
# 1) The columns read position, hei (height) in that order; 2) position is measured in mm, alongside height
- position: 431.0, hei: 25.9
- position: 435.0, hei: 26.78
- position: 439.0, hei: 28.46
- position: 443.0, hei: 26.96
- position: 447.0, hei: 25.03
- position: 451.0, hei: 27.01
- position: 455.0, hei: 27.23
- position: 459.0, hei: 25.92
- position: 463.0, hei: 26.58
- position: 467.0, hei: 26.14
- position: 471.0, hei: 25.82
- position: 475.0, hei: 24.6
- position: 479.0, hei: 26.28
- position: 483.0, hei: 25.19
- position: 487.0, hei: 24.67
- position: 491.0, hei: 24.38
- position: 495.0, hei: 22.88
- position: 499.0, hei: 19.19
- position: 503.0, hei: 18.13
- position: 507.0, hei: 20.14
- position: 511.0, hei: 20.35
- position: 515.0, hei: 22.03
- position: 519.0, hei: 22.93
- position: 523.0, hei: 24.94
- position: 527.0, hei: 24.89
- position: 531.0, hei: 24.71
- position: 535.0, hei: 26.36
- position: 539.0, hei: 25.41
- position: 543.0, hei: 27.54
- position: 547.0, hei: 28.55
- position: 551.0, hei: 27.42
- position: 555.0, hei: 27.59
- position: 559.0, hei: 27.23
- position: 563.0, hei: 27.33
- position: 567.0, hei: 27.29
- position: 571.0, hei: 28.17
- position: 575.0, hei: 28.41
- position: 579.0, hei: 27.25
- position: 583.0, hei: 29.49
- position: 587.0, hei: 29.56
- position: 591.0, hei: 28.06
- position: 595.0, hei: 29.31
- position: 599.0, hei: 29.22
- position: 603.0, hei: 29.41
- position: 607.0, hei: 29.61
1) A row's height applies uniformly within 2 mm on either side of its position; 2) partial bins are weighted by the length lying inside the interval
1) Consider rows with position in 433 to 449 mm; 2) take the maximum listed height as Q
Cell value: 28.46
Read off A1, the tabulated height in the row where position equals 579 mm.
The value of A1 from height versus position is 27.25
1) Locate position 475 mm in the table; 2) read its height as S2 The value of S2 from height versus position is 24.6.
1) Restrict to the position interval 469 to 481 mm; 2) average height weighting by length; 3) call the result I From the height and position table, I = 25.6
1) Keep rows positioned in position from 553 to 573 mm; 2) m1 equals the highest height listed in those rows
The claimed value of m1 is 28.17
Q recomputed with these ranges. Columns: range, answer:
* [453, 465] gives 27.23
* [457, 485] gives 26.58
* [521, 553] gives 28.55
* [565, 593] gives 29.56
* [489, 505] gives 24.38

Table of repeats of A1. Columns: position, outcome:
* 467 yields 26.14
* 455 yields 27.23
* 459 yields 25.92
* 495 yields 22.88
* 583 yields 29.49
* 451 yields 27.01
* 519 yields 22.93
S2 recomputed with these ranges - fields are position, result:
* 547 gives 28.55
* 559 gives 27.23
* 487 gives 24.67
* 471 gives 25.82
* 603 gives 29.41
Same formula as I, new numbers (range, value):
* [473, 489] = 25.2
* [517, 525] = 23.9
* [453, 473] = 26.3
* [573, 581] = 27.8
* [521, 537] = 25.2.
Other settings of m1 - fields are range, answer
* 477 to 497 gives 26.28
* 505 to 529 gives 24.94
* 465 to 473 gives 26.14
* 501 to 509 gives 20.14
